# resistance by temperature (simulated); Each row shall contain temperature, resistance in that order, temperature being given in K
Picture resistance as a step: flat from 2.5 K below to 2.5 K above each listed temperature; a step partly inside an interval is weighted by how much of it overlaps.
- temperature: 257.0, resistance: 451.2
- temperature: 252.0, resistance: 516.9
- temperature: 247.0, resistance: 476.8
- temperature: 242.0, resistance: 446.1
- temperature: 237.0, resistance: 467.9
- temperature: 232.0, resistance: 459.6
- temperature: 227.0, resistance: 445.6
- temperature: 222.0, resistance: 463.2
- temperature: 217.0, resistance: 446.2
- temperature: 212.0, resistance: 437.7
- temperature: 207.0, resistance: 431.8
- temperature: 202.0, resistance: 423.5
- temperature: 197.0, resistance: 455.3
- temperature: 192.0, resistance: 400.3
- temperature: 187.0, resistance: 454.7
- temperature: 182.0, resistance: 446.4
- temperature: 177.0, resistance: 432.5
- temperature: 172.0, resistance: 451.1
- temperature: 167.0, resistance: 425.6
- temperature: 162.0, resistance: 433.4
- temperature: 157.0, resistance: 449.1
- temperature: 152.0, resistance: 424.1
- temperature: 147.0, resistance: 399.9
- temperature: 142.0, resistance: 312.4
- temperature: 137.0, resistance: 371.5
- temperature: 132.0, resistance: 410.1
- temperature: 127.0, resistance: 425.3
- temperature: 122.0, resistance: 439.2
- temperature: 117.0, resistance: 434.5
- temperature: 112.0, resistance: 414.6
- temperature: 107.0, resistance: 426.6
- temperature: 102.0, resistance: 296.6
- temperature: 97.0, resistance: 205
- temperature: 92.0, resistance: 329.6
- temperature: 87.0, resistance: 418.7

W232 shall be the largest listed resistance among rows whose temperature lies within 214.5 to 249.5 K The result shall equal 476.8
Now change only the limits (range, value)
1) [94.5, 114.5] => 426.6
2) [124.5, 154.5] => 425.3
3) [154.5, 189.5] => 454.7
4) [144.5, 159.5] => 449.1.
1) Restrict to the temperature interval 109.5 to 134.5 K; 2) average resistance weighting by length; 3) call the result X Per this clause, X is 425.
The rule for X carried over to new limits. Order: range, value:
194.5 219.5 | 439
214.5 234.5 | 454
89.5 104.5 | 277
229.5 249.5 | 463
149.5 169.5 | 433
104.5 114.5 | 421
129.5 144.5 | 365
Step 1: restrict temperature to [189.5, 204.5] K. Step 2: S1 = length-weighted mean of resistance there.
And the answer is 426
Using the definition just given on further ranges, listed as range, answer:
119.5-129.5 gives 432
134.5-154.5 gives 377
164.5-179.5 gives 436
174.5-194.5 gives 433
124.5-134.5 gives 418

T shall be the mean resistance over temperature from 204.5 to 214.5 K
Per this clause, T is 435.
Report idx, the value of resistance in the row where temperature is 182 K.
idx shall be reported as 446.4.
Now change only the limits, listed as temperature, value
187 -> 454.7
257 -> 451.2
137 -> 371.5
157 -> 449.1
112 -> 414.6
